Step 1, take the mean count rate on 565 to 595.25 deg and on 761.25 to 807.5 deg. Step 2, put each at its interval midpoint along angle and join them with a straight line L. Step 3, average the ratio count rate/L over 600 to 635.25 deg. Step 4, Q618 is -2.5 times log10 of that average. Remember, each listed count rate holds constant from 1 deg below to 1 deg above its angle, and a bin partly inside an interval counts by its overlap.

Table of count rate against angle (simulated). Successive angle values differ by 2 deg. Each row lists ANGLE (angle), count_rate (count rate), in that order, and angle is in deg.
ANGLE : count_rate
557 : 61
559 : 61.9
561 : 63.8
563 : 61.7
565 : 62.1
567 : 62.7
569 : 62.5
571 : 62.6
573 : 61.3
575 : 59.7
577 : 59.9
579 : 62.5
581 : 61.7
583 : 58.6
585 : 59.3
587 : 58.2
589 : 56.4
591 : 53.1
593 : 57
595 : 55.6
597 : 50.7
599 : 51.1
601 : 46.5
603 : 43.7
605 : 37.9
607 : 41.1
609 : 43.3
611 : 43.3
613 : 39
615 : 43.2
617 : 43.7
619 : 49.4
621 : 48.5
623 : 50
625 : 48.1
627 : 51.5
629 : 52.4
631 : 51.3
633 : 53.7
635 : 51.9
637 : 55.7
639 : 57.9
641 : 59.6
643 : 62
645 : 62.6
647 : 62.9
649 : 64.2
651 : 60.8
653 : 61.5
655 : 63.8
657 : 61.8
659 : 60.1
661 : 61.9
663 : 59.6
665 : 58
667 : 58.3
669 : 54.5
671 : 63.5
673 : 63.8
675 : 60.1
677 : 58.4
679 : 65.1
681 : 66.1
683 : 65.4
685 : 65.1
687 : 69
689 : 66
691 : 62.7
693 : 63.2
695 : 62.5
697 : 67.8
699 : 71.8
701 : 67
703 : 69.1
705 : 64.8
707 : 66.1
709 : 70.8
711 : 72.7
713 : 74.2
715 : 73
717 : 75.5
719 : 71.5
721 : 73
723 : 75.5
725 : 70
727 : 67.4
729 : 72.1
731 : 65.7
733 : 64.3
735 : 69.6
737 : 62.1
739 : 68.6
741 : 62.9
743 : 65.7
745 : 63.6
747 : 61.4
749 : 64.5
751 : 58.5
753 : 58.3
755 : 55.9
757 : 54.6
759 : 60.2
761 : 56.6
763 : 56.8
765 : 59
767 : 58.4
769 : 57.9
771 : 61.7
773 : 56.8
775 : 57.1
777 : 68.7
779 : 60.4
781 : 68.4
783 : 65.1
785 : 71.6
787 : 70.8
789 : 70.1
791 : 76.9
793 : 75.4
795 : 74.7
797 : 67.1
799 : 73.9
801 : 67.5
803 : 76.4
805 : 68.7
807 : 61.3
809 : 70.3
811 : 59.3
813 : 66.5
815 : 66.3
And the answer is 0.292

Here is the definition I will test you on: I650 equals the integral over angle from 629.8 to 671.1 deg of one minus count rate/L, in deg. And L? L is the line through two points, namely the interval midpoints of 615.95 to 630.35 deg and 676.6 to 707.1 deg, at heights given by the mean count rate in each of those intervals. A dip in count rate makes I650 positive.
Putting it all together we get -2.6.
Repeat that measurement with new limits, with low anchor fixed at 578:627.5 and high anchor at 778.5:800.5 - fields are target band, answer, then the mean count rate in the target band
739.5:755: 0.94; 61.9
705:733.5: -3.58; 70.7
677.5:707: -2.99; 66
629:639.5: -0.04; 53.8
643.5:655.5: -1.59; 62.6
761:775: 2.05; 58.2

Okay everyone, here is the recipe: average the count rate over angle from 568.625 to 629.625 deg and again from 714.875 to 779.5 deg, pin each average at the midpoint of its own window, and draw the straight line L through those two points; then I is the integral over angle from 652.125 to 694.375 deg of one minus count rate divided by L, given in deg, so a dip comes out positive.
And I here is -3.2 deg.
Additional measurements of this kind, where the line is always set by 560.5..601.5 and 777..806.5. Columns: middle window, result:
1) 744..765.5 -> 2.9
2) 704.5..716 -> -0.8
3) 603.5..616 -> 3.9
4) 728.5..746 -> 0.3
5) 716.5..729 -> -1.1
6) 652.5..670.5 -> 0.9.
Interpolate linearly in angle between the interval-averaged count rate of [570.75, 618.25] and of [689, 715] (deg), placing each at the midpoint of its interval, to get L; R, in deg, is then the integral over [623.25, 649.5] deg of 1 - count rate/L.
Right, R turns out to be 0.9 deg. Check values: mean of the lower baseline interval 51.9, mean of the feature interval 56.1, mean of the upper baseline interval 67.9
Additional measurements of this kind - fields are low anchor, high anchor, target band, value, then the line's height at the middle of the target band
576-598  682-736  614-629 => 3.12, 60.7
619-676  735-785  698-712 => -2.19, 59.6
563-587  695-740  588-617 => 7.17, 62.7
